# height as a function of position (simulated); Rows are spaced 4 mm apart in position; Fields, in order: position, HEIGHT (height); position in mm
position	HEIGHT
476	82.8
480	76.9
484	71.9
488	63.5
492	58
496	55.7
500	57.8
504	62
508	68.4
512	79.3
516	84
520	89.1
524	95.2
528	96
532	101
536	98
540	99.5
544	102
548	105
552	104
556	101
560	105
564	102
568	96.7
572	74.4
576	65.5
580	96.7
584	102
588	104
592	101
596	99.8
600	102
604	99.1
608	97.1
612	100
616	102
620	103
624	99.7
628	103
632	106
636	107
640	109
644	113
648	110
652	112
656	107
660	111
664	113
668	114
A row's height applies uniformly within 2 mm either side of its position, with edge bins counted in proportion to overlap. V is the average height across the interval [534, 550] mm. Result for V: 101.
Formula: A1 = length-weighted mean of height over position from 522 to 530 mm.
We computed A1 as 95.6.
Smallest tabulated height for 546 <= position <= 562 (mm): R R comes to 101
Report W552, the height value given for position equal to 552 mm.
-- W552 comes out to 104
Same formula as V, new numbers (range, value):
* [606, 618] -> 99.7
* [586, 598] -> 102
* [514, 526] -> 89.4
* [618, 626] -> 101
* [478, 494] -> 67.6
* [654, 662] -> 109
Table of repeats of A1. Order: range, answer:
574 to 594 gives 93.8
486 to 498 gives 59.1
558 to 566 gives 104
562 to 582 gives 87.1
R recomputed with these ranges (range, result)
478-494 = 58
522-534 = 95.2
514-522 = 84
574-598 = 65.5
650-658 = 107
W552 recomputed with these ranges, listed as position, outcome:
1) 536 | 98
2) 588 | 104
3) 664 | 113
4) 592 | 101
